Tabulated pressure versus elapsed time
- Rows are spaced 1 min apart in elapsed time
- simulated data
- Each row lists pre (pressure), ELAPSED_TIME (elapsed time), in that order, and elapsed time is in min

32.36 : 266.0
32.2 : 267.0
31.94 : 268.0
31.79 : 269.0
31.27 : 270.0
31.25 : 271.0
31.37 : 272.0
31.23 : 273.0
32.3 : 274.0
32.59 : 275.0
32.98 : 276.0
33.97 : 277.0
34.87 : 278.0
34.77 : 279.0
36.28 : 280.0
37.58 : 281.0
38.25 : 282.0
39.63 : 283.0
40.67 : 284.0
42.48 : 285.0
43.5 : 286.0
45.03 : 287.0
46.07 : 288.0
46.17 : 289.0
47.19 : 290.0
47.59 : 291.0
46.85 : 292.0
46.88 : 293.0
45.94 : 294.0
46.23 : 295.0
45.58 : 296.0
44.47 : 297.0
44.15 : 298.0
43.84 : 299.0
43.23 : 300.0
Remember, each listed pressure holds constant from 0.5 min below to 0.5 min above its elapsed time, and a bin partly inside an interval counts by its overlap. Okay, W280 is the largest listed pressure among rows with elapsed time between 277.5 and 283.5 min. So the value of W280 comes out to 39.63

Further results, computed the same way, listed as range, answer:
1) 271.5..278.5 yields 34.87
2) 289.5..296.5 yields 47.59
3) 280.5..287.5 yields 45.03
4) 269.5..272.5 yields 31.37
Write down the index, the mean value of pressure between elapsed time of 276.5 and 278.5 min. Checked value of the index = 34.4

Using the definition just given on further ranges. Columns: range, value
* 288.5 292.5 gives 47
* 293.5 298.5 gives 45.3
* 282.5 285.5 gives 40.9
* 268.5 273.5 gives 31.4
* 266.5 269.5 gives 32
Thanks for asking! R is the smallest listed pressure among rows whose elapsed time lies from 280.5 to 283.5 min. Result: 37.58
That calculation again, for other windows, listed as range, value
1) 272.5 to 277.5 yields 31.23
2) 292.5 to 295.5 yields 45.94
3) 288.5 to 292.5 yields 46.17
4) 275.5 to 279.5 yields 32.98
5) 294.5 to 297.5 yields 44.47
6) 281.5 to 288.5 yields 38.25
